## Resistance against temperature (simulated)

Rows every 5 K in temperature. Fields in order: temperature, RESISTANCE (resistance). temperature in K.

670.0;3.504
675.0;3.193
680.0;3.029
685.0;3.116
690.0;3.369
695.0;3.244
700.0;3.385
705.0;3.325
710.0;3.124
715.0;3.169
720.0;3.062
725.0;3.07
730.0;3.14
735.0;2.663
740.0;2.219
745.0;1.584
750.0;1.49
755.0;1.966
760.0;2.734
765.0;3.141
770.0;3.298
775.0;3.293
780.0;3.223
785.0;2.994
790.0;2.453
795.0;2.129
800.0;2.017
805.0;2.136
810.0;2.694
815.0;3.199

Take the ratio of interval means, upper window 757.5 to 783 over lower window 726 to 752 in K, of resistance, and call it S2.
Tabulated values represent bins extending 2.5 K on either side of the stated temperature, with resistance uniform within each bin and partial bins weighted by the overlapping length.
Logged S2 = 1.37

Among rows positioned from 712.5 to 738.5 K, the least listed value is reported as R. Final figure 2.663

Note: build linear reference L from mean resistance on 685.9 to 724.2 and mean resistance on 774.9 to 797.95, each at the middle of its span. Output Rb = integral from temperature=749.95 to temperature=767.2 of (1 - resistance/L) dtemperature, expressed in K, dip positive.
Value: 2.8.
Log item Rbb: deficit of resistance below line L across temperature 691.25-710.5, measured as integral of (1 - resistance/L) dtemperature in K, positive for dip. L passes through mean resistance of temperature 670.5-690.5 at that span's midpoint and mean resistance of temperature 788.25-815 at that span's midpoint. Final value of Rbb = -1.5 K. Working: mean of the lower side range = 3.19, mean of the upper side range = 2.37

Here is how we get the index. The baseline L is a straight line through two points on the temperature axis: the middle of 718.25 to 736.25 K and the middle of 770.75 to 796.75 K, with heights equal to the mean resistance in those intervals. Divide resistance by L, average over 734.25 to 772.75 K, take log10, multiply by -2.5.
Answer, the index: 0.23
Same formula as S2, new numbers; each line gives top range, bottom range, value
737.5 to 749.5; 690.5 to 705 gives 0.55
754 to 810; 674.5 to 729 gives 0.84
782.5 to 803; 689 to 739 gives 0.77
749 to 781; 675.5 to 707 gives 0.86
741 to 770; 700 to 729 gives 0.72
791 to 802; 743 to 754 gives 1.34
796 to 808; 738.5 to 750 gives 1.18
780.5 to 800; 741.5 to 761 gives 1.33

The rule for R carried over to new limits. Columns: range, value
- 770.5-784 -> 3.223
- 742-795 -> 1.49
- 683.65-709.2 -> 3.116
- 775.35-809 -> 2.017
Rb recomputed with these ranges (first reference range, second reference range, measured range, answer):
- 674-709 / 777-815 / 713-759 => 7.5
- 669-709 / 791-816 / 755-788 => -4.9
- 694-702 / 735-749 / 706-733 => -4.7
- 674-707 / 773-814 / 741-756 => 6.2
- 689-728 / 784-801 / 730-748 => 4.0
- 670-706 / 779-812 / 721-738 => 0.1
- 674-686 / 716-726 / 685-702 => -1.1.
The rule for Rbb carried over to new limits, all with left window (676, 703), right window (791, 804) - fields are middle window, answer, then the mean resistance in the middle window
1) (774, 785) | -4.2 K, 3.19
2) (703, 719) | -1.0 K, 3.19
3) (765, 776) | -3.9 K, 3.26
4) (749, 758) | 2.6 K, 1.82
